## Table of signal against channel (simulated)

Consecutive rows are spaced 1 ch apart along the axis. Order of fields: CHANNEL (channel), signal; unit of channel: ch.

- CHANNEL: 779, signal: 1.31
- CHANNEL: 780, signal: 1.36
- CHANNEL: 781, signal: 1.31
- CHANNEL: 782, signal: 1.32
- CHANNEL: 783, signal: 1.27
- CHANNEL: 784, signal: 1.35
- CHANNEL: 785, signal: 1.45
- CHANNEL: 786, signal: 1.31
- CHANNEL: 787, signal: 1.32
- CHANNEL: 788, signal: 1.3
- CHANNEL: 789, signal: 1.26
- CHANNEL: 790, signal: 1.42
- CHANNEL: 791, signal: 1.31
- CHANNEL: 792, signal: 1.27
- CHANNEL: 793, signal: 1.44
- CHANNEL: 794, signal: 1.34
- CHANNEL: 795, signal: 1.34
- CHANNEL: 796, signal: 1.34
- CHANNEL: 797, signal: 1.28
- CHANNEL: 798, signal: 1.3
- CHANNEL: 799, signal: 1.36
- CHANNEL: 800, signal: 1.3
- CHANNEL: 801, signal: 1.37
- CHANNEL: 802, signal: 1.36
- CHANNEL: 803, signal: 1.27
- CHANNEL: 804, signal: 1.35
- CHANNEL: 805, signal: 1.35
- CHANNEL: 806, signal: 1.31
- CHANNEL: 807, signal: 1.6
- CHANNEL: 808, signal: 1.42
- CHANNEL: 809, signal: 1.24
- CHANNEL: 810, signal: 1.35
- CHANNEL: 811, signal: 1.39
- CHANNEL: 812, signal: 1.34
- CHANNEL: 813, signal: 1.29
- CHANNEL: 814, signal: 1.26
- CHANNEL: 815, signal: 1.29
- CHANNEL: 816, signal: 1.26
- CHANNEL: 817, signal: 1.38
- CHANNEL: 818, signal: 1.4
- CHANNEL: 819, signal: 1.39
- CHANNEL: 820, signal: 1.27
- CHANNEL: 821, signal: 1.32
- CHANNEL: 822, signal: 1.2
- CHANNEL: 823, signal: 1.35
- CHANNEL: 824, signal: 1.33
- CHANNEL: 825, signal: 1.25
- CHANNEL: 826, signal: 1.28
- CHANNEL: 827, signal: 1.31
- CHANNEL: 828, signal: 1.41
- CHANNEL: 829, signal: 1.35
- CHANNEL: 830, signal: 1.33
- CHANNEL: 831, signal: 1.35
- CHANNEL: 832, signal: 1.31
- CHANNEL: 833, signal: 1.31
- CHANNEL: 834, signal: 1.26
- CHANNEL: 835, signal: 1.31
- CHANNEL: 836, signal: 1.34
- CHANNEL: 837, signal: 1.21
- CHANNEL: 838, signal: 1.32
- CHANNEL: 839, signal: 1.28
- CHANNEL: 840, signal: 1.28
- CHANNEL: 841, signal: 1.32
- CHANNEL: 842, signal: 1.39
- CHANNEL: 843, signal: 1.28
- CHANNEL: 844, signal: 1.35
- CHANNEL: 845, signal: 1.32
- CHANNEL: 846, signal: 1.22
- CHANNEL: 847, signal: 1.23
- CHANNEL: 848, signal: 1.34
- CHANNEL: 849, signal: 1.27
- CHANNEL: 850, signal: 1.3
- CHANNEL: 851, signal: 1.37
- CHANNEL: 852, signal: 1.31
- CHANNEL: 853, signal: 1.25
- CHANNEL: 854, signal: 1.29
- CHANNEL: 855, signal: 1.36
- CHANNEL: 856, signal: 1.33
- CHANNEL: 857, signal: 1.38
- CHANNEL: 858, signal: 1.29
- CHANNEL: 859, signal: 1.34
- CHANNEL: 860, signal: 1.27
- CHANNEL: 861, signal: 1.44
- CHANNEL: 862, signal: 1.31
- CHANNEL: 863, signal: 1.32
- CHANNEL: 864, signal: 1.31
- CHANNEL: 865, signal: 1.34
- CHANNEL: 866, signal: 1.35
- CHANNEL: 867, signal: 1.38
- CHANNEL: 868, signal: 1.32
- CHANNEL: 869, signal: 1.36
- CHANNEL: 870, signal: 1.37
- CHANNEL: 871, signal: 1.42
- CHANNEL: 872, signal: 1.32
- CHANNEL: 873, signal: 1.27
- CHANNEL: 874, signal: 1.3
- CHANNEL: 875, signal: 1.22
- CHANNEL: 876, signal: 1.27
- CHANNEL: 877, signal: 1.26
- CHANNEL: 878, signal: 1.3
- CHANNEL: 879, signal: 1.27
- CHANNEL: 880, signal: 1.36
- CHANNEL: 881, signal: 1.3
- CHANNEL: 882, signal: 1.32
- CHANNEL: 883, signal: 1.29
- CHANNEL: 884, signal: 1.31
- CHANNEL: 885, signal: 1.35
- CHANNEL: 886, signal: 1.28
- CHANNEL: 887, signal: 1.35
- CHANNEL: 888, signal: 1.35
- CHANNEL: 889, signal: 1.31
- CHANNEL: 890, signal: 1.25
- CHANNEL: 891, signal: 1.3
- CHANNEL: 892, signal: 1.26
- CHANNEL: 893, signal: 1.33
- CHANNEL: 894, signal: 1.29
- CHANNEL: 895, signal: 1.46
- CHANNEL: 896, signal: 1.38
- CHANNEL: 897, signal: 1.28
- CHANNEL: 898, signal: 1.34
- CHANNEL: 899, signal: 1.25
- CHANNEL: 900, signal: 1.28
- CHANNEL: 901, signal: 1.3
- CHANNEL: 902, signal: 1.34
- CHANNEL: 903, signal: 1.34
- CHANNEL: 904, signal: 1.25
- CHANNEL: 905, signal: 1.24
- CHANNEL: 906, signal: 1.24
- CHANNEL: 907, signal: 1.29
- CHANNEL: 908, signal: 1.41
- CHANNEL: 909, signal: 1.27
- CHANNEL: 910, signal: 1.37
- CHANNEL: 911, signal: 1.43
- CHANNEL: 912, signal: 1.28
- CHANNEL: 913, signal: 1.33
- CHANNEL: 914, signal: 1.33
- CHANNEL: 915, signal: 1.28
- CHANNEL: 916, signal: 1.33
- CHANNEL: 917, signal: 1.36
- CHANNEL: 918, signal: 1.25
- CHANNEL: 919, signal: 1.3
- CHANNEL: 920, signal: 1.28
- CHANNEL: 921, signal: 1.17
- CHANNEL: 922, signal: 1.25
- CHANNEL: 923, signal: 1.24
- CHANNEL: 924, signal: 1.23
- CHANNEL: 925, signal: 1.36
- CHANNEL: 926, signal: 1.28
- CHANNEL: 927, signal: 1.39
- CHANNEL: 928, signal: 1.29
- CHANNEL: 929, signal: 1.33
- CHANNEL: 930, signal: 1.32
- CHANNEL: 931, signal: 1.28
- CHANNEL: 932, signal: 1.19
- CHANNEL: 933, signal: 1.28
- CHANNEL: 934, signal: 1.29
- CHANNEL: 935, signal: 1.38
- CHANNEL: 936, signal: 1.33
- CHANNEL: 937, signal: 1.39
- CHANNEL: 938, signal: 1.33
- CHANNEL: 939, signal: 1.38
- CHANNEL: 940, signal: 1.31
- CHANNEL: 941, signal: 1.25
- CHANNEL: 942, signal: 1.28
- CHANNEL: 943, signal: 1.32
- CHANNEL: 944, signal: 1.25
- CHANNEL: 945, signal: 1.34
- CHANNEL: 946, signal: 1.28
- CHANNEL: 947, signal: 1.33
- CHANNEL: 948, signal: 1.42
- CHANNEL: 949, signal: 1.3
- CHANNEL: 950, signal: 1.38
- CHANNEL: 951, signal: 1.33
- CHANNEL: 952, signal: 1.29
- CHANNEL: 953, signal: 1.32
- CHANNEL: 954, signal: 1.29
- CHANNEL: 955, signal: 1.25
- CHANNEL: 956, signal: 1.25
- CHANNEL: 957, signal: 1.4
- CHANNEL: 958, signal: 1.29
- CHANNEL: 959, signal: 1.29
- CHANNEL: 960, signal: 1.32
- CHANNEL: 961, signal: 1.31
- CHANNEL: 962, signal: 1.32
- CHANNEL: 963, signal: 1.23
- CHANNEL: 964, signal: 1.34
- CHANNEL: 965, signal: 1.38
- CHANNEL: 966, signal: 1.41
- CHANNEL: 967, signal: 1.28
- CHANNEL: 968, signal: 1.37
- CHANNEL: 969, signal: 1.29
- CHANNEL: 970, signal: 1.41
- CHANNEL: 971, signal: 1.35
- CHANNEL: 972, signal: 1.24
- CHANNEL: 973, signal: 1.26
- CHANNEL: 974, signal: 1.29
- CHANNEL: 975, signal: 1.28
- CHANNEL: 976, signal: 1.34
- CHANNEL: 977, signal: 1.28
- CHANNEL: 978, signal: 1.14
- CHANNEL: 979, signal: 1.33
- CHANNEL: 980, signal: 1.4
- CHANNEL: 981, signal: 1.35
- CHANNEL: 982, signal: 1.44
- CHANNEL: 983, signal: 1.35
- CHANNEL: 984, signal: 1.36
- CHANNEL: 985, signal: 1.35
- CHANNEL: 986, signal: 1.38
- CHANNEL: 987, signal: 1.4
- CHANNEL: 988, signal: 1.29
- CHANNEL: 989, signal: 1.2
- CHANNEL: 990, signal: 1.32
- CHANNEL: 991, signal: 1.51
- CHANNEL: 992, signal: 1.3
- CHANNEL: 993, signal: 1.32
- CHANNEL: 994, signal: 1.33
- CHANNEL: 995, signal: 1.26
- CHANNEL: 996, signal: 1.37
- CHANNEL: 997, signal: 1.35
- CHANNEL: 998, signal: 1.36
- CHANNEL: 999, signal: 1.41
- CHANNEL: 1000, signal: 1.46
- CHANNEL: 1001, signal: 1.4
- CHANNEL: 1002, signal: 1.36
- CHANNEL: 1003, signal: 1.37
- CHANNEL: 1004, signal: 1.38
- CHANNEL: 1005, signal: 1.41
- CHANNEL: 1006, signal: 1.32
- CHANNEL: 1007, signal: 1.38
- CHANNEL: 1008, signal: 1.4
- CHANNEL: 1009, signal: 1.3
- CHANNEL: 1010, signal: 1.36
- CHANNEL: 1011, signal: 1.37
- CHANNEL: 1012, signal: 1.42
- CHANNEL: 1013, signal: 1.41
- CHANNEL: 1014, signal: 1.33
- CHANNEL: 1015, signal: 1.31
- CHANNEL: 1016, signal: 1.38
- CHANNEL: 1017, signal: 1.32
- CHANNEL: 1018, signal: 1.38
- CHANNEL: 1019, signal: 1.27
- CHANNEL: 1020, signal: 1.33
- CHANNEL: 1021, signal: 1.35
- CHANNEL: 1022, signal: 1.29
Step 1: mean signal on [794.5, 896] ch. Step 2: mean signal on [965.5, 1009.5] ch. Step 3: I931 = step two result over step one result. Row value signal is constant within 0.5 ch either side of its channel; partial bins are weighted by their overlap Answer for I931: 1.02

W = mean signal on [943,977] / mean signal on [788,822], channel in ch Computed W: 0.98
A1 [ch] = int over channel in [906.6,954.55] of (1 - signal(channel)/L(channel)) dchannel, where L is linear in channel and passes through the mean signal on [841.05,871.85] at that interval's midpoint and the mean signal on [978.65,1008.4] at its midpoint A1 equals 1.3 ch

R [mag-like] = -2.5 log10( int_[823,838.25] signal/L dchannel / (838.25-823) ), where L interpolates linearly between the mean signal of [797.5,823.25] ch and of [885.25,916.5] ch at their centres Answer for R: 0.01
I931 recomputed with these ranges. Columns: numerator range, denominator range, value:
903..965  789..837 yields 0.98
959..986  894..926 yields 1.02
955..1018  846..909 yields 1.02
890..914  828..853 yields 1.01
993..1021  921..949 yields 1.04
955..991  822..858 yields 1.01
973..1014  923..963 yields 1.03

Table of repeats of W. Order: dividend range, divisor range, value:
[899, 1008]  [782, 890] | 1.00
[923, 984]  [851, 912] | 1.00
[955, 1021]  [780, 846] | 1.01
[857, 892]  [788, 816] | 0.99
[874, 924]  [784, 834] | 0.98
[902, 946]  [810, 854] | 0.99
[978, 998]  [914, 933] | 1.04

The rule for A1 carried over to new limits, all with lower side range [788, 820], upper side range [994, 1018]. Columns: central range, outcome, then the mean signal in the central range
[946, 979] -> 1.2 ch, 1.31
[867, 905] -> 1.1 ch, 1.31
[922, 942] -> 0.7 ch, 1.31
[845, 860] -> 0.5 ch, 1.3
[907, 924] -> 0.7 ch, 1.3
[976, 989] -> 0.3 ch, 1.33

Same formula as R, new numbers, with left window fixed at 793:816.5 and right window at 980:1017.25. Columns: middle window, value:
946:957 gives 0.030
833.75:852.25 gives 0.034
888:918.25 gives 0.029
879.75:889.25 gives 0.021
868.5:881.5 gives 0.030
